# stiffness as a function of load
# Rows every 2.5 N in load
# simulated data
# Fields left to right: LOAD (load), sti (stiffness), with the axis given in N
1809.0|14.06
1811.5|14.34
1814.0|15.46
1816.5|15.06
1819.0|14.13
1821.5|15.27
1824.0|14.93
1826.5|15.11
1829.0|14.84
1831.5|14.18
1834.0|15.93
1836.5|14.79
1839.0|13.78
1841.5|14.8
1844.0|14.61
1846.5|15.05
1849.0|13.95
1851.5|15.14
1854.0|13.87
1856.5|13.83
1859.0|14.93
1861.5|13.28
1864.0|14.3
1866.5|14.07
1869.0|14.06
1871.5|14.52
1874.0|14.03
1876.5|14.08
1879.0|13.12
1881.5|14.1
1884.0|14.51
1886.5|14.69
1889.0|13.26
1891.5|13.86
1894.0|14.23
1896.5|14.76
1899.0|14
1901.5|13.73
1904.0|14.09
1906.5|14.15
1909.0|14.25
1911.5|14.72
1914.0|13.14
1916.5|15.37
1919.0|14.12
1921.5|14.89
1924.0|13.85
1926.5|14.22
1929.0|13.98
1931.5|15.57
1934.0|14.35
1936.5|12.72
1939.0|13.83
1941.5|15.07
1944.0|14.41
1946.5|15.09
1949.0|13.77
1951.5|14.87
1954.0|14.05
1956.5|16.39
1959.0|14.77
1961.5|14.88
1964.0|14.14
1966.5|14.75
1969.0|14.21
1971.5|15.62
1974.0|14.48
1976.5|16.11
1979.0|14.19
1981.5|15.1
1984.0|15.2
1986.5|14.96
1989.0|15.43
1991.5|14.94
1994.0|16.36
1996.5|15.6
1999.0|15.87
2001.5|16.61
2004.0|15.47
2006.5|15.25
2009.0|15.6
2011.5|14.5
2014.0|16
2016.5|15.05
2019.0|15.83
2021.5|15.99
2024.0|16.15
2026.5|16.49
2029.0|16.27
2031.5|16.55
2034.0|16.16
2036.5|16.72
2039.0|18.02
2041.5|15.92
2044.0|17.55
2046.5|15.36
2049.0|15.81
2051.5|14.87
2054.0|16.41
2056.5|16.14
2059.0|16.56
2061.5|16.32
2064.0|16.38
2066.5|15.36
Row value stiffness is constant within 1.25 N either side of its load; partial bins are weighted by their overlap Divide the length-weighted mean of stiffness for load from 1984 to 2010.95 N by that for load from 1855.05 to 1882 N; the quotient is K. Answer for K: 1.1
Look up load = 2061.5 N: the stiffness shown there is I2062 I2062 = 16.32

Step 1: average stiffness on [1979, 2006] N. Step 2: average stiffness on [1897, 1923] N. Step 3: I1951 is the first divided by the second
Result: 1.09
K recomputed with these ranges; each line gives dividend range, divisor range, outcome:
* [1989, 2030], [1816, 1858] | 1.07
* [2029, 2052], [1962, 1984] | 1.10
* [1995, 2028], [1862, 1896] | 1.12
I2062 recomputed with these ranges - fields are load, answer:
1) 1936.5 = 12.72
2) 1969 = 14.21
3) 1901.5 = 13.73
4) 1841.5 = 14.8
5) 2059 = 16.56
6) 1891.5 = 13.86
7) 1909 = 14.25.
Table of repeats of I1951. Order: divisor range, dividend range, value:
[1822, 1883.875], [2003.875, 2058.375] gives 1.11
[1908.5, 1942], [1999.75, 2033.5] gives 1.11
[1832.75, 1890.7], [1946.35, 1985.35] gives 1.04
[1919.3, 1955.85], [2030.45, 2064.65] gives 1.14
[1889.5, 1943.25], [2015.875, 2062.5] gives 1.14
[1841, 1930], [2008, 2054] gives 1.13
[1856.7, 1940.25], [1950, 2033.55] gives 1.09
